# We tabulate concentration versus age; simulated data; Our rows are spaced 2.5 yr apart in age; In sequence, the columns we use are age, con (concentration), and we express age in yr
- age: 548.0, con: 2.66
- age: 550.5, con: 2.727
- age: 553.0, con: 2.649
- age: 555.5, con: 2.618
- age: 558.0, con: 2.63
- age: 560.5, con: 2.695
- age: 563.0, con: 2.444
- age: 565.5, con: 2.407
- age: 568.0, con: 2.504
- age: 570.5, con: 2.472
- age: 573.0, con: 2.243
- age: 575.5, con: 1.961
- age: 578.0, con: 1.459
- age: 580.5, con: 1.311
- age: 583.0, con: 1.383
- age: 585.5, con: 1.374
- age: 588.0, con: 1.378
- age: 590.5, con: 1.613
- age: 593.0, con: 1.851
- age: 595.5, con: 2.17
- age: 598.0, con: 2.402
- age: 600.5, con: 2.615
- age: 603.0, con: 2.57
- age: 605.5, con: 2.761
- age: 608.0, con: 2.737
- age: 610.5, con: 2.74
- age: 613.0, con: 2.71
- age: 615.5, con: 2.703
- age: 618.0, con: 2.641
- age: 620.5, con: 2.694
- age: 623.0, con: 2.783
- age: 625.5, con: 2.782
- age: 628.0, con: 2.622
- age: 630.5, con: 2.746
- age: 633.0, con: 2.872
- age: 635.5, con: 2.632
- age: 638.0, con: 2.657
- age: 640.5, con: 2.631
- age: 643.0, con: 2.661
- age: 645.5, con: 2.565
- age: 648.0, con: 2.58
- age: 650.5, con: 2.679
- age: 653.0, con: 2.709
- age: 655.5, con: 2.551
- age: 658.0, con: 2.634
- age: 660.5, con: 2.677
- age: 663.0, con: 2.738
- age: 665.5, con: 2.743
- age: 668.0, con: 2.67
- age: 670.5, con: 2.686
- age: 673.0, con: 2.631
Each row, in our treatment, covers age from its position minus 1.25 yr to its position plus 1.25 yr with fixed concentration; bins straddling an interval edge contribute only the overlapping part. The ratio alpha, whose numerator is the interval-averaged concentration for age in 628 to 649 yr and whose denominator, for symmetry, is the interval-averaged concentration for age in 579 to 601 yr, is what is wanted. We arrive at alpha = 1.5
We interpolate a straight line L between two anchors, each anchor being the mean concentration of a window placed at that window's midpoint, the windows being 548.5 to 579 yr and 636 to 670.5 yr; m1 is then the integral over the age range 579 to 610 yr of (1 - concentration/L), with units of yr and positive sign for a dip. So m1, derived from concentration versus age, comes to 5.9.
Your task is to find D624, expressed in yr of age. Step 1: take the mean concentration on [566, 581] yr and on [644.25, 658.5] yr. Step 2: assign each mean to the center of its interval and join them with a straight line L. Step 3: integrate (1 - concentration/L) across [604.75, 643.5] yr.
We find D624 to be -4.7 yr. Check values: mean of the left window 2.05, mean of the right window 2.62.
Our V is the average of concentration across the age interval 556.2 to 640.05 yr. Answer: 2.35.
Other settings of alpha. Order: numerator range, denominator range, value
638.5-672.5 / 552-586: 1.23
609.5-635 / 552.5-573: 1.08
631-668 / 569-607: 1.35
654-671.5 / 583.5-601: 1.43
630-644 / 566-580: 1.29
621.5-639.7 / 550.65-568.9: 1.06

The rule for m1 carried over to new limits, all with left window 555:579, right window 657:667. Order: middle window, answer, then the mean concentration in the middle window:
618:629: -0.7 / 2.71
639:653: 0.0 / 2.63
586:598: 3.2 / 1.8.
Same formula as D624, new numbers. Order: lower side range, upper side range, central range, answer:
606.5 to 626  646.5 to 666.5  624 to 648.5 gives 0.1 yr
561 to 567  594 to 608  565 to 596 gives 8.1 yr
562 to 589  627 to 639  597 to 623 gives -3.1 yr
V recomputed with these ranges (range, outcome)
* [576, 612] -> 2.03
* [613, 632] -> 2.71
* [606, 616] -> 2.73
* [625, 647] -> 2.68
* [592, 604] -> 2.33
